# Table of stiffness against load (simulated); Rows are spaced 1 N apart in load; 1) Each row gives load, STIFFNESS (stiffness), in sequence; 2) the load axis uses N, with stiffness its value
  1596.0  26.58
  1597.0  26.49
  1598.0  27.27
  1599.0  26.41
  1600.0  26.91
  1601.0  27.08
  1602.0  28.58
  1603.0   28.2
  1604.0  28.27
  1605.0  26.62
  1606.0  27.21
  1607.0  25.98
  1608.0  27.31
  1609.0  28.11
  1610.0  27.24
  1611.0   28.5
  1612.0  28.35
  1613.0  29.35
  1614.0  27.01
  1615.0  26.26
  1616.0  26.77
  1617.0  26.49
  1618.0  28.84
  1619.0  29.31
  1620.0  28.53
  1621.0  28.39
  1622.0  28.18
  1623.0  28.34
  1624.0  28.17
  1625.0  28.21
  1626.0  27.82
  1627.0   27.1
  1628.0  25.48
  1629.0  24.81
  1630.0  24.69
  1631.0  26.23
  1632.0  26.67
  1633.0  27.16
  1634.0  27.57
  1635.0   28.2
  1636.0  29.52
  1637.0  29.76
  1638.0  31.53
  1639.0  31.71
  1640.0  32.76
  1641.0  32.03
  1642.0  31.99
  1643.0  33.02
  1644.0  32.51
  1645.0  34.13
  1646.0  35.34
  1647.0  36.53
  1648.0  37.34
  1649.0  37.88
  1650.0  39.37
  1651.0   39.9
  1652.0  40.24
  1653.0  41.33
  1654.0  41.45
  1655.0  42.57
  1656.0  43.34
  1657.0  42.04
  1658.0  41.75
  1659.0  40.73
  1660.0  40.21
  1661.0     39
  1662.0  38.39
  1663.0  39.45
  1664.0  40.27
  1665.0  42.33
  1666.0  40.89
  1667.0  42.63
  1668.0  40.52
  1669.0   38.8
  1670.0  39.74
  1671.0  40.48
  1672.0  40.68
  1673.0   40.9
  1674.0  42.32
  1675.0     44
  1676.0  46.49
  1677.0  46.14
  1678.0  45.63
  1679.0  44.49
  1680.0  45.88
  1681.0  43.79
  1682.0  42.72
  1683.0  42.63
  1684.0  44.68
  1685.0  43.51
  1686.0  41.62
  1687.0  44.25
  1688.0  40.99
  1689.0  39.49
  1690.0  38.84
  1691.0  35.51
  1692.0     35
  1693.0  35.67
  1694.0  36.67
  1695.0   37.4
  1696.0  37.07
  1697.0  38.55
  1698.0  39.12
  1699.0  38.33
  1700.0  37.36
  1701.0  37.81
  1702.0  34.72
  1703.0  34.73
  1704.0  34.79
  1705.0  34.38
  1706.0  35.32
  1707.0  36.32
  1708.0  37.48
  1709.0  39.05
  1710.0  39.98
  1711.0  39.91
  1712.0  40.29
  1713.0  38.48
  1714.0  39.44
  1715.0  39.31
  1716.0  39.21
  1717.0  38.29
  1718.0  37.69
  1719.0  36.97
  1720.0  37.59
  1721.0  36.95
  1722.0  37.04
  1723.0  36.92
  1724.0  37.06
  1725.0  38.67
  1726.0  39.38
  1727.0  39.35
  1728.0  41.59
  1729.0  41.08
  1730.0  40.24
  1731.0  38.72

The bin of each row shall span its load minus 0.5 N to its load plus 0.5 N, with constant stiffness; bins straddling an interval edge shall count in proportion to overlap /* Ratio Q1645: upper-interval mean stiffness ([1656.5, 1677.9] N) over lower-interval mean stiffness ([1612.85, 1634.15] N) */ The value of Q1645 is 1.52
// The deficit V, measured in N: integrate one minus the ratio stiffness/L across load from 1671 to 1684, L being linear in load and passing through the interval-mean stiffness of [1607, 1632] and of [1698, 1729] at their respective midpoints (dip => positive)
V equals -3.8 N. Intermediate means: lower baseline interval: 27.4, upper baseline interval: 37.9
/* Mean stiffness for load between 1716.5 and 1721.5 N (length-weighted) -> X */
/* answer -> 37.5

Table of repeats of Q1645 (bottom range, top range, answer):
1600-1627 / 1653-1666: 1.47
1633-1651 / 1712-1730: 1.17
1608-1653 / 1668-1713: 1.32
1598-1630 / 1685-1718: 1.38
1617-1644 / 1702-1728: 1.32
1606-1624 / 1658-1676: 1.47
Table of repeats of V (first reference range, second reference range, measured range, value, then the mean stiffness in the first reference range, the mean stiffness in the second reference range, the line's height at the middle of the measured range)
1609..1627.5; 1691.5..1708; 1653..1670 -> -4.41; 27.9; 36.5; 32.5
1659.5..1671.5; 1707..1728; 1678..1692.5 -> -0.82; 40.2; 38.5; 39.6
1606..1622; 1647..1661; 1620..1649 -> 3.68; 27.8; 40.4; 34.2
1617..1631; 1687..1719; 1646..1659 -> -3.74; 27.4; 37.7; 31.2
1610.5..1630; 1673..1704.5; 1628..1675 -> -3.77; 27.6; 40.3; 33.4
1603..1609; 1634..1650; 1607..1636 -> 2.12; 27.3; 33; 29.7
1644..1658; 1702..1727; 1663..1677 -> -1.05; 39.2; 37.7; 38.7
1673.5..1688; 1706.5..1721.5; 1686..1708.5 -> 2.14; 44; 38.5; 41.3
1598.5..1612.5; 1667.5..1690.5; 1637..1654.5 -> 0.07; 27.5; 42.5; 35.7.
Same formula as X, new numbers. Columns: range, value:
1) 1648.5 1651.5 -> 39.1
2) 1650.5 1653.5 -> 40.5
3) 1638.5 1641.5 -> 32.2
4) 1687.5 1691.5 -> 38.7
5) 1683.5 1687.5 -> 43.5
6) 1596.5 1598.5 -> 26.9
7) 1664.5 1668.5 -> 41.6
